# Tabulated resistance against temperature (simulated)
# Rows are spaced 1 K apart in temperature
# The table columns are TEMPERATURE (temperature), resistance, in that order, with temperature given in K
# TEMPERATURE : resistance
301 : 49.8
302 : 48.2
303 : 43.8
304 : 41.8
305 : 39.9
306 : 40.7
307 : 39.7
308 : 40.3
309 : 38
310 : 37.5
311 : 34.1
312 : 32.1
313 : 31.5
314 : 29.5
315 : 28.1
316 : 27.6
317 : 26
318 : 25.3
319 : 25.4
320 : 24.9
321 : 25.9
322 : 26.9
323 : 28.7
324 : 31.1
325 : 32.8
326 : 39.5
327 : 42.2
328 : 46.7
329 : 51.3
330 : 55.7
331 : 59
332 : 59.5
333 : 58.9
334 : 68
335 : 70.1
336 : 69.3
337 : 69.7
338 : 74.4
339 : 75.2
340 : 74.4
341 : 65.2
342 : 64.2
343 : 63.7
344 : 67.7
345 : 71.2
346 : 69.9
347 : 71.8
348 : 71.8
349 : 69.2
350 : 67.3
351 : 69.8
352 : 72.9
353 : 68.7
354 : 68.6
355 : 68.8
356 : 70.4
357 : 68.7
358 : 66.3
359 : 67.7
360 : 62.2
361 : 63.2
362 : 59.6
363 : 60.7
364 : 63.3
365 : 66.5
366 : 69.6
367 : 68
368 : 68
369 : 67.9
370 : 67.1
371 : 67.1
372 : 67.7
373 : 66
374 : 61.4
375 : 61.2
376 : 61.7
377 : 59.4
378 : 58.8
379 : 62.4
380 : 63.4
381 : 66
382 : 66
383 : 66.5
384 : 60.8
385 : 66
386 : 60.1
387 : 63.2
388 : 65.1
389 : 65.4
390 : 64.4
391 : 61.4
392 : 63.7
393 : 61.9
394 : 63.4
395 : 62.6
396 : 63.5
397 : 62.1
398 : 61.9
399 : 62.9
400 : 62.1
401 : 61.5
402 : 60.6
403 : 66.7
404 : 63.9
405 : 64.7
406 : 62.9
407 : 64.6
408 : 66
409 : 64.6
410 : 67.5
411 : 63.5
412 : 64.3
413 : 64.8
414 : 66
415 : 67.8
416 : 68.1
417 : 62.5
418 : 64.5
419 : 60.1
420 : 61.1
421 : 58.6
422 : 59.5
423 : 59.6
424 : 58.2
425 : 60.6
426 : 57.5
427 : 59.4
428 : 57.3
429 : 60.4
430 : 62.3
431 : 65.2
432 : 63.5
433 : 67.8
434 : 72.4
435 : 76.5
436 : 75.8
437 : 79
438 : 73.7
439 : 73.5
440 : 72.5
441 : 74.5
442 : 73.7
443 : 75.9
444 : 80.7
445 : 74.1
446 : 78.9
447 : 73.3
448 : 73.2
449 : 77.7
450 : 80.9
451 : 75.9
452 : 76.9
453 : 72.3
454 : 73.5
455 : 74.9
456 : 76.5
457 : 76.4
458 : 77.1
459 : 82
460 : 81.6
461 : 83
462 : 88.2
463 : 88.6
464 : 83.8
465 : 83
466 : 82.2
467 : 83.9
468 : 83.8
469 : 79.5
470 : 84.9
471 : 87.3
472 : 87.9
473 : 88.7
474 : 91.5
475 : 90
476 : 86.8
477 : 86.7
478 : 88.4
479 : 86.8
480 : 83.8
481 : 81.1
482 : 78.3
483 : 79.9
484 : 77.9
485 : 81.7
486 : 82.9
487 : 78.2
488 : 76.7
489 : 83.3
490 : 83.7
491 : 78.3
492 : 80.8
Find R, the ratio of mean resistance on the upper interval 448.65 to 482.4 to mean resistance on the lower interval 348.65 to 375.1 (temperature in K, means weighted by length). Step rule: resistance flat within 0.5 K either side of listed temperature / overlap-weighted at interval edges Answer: 1.2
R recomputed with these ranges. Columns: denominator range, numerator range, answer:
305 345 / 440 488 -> 1.74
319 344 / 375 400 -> 1.19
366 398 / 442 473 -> 1.25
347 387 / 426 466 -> 1.14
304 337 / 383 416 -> 1.57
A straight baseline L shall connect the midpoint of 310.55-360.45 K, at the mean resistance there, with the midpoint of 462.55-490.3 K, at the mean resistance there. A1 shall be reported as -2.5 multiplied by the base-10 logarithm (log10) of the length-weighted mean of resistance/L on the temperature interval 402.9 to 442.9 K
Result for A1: 0.11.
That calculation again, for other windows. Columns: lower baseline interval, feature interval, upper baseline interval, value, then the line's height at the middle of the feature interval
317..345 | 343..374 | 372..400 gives -0.178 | 57.3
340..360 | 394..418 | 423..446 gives 0.076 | 68.8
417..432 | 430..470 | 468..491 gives -0.084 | 71.3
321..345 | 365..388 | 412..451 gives -0.055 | 61.4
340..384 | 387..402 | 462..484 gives 0.142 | 71.7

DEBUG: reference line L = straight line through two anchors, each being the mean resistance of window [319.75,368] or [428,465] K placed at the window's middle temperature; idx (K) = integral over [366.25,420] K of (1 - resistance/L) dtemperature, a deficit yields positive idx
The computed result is 2.9 K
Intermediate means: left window 60.7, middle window 64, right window 75.3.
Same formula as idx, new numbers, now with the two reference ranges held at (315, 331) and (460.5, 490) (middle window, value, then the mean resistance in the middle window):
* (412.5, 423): 0.4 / 63.1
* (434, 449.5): -0.5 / 75.4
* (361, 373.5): -4.3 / 65.8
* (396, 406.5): -0.5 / 63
